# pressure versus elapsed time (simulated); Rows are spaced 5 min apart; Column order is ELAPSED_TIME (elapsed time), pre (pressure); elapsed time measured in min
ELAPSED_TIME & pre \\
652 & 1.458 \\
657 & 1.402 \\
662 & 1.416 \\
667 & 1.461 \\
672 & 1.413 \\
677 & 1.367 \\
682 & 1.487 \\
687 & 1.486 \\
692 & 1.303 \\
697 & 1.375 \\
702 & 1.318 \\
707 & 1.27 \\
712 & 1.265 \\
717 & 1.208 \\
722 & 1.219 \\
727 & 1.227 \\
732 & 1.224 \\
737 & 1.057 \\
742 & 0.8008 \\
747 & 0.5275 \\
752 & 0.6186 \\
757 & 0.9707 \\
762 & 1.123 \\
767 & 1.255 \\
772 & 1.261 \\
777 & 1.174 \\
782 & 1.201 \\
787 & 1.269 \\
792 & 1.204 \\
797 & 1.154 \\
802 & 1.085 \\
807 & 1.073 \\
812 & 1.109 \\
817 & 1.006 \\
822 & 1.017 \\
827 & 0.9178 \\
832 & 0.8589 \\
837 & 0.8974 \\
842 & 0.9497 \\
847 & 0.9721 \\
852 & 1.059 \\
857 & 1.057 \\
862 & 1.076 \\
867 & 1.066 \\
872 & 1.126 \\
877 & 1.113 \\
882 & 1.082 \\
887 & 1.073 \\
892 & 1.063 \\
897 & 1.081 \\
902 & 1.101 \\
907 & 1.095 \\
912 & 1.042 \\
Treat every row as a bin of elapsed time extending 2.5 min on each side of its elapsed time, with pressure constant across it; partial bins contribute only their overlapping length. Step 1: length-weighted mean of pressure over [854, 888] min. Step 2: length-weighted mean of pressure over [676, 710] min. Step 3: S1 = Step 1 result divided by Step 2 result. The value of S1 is 0.8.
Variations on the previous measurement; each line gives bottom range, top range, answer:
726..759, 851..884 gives 1.20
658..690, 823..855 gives 0.66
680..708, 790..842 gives 0.75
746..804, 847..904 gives 0.99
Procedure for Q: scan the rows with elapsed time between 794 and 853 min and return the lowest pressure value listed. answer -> 0.8589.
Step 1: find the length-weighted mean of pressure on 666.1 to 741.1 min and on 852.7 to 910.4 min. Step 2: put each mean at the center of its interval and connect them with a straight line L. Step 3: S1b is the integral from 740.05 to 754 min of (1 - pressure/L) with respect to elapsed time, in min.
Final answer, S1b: 6.7 min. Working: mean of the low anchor 1.3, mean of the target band 0.644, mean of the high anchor 1.08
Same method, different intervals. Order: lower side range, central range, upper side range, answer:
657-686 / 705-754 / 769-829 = 9.60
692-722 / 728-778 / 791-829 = 7.64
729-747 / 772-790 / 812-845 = -4.91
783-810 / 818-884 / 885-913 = 5.94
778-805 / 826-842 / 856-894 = 3.29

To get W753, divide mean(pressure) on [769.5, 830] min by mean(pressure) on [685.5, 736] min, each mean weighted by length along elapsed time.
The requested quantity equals 0.88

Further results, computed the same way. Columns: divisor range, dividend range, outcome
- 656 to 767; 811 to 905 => 0.86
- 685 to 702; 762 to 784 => 0.88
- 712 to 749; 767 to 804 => 1.13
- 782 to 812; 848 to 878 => 0.93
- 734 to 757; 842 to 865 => 1.31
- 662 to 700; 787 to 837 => 0.74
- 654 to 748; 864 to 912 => 0.86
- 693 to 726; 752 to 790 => 0.90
